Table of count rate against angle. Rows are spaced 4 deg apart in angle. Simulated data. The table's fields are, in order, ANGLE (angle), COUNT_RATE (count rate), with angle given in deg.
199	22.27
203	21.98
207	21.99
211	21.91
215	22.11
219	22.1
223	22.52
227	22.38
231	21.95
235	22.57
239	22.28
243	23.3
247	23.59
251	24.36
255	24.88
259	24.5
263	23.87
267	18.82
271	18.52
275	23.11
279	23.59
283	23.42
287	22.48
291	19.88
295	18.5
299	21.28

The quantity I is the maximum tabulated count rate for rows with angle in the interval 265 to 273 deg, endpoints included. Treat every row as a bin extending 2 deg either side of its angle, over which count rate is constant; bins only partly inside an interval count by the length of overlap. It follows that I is 18.82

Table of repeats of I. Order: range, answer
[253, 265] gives 24.88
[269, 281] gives 23.59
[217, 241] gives 22.57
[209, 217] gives 22.11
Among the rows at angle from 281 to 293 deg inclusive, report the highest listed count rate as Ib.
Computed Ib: 23.42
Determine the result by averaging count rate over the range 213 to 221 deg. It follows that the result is 22.1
